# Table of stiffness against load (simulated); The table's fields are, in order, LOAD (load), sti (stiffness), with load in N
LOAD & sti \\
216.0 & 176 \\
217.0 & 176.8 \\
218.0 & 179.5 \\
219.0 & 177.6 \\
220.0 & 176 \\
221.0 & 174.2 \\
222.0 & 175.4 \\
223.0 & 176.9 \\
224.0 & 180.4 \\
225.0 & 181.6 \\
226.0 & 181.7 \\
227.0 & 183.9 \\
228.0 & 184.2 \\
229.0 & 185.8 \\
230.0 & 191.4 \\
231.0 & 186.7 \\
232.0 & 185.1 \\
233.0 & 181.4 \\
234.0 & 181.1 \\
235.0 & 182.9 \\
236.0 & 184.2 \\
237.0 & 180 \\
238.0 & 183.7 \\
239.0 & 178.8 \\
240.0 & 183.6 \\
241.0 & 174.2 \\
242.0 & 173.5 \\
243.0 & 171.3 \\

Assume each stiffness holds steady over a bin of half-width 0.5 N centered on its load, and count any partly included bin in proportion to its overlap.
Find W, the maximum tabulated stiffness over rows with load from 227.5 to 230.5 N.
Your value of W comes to 191.4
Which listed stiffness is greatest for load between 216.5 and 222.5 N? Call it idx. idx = 179.5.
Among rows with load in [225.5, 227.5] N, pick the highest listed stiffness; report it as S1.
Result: 183.9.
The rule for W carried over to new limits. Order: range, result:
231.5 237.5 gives 185.1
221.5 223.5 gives 176.9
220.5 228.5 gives 184.2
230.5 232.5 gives 186.7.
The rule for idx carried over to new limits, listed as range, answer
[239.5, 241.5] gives 183.6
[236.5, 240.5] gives 183.7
